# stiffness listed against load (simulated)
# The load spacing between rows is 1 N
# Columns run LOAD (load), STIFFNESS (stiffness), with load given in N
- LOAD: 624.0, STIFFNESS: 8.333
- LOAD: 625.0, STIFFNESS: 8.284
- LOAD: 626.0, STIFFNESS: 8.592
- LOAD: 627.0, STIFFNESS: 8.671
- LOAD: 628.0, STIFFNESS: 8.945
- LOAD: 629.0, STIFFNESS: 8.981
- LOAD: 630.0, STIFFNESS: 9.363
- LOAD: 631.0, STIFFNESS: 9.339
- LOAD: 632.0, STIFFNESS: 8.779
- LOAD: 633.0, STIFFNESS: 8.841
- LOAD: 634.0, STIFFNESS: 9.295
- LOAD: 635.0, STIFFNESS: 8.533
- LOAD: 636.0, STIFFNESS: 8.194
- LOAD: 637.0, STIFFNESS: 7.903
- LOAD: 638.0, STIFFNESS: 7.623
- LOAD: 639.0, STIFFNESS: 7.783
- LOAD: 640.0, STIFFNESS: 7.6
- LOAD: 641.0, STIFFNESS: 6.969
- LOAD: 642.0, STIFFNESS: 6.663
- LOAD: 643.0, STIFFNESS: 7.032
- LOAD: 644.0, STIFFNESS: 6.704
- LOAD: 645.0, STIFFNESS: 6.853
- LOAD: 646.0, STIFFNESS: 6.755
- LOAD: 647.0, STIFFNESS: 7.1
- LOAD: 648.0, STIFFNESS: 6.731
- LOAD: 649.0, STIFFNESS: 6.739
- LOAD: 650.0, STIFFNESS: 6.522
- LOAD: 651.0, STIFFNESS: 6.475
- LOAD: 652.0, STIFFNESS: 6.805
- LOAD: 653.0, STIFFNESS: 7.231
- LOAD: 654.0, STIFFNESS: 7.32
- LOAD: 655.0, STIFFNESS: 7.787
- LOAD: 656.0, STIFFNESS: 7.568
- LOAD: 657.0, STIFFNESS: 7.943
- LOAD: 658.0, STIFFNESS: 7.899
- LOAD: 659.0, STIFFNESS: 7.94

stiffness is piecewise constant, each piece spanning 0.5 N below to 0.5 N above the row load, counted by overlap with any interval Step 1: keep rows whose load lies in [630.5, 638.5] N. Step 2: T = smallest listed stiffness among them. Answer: 7.623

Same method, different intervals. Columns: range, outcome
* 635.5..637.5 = 7.903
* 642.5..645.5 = 6.704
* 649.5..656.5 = 6.475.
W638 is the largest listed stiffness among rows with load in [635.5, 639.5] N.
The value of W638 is 8.194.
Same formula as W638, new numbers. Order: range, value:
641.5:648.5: 7.1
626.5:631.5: 9.363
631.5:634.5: 9.295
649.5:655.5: 7.787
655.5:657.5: 7.943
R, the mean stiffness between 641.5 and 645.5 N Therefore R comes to 6.81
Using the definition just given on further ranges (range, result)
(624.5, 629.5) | 8.69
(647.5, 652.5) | 6.65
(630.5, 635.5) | 8.96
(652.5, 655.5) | 7.45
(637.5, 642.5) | 7.33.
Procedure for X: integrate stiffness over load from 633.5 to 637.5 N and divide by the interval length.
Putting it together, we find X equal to 8.48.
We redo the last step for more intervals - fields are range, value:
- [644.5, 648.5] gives 6.86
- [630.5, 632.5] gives 9.06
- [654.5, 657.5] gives 7.77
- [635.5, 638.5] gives 7.91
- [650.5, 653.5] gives 6.84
